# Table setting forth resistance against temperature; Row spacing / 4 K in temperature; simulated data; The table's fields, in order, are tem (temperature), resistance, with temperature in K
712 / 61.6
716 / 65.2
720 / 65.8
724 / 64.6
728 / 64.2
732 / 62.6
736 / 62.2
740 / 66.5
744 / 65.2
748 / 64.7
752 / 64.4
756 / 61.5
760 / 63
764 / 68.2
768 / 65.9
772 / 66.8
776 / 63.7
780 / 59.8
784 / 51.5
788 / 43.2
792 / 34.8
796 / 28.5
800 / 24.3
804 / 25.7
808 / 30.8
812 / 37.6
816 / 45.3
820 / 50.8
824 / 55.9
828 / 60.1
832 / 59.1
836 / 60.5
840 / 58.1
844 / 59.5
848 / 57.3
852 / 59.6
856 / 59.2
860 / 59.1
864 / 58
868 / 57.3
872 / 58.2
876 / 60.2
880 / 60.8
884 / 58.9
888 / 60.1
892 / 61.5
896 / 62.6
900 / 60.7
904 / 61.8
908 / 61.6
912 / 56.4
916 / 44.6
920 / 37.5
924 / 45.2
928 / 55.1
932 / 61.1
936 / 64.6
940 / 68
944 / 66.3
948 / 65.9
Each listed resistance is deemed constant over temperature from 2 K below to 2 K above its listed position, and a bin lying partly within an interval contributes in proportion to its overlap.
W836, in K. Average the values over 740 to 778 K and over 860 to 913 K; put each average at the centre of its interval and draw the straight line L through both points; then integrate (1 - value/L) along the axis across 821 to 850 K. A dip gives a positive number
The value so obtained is 1.7 K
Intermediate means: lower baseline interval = 64.9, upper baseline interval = 59.9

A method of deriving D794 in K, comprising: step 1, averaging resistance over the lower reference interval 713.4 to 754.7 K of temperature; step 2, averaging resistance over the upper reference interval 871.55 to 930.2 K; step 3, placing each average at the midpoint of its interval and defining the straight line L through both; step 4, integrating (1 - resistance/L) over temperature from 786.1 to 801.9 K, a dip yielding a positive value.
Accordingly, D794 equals 7.4 K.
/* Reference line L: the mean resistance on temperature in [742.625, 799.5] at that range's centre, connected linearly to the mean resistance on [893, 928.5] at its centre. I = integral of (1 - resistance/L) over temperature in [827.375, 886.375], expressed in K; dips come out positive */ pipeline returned -4.40 K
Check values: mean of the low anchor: 56.3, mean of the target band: 59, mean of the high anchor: 54.1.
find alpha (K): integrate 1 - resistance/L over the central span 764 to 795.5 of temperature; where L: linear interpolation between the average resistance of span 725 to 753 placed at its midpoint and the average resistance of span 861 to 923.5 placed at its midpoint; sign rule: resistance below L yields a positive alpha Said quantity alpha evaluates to 3.9 K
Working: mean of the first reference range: 64.3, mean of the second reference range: 57.1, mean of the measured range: 54.7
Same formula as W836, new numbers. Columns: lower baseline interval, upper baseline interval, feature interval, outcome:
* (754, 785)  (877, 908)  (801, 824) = 8.6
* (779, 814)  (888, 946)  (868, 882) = -2.5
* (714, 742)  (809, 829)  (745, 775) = -3.1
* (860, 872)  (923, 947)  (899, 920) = 1.7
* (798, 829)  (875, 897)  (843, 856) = -2.1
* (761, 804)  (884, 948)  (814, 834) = -0.7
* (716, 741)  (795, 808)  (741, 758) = -3.4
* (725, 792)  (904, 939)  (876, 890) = -1.0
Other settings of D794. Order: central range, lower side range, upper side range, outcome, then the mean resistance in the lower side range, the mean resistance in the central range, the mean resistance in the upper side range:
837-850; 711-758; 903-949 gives 0.35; 64.1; 58.5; 57.1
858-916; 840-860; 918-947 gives -1.20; 58.8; 59.3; 57.1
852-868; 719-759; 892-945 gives 0.23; 64.1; 58.7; 57.3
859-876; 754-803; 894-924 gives -1.49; 52.1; 58.3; 54.4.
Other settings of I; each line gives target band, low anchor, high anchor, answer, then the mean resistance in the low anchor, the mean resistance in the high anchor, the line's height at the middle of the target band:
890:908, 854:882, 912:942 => -1.71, 59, 53.9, 56.3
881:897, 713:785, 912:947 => -0.88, 63.8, 55.7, 57.5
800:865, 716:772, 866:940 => 9.79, 64.6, 57.4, 60.6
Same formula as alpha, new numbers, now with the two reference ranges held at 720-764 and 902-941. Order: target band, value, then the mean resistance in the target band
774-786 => 0.76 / 58.3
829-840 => 0.01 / 59.5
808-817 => 3.26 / 38.7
